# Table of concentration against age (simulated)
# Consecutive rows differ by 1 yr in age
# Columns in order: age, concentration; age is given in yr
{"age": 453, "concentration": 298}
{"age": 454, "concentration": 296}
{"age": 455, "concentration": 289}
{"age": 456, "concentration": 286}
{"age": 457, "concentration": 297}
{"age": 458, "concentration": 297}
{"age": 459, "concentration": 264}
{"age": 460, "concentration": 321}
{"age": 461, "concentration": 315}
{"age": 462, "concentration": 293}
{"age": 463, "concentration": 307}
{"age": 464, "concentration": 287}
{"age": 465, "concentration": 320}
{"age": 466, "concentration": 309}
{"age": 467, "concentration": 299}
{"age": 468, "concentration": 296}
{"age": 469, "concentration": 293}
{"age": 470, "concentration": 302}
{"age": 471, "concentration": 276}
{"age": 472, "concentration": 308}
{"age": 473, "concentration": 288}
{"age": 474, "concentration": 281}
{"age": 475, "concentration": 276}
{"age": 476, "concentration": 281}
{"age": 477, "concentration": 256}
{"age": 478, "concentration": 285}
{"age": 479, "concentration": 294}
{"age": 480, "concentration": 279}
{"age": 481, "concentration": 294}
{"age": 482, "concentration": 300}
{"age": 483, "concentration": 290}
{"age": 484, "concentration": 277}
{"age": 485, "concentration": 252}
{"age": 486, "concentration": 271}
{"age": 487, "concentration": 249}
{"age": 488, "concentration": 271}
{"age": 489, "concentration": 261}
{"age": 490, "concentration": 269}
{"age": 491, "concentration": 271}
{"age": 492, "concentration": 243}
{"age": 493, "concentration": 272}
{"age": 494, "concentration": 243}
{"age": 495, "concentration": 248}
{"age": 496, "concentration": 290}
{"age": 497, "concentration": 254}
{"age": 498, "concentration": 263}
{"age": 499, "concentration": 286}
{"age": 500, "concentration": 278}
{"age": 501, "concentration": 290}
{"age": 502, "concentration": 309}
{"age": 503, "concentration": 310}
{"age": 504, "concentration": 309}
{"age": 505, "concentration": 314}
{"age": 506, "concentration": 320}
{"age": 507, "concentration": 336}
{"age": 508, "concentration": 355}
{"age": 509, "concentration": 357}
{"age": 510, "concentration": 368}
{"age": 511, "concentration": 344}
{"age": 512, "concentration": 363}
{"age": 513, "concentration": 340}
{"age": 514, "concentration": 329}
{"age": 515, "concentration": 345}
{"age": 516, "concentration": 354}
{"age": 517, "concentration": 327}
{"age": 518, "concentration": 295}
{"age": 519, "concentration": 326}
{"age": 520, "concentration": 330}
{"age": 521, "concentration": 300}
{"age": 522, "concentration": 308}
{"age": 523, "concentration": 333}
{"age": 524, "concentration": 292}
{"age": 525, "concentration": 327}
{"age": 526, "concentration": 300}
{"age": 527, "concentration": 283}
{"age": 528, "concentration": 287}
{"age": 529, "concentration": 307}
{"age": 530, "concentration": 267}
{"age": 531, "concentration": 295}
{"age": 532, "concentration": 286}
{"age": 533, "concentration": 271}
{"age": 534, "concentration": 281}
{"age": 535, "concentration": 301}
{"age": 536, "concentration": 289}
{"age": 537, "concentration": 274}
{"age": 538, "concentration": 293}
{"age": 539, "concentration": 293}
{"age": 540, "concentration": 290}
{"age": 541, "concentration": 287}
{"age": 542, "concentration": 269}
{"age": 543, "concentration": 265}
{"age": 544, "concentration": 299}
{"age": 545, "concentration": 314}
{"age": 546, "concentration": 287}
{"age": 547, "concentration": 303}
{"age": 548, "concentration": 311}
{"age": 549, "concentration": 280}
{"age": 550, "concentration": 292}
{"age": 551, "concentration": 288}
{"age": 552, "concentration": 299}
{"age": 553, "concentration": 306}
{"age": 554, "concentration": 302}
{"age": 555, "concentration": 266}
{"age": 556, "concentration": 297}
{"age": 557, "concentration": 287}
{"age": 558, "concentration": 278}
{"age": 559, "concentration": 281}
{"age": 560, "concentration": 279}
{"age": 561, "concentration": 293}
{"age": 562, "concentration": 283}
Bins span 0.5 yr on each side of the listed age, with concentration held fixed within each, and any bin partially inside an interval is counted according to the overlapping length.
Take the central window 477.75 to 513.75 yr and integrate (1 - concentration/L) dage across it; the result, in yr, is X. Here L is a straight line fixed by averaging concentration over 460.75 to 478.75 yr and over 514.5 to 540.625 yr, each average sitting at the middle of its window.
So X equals 0.4 yr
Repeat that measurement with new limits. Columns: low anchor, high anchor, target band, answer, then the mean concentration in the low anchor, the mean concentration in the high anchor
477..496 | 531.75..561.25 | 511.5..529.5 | -2.5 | 271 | 289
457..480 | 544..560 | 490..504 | 0.9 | 293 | 292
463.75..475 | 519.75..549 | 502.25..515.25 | -1.9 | 296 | 294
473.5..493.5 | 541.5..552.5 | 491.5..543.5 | -3.4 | 274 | 292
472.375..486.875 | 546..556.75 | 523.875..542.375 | 0.1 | 280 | 294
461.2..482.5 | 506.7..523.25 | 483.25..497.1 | 2.1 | 292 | 336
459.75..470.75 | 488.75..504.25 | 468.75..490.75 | 0.8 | 303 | 274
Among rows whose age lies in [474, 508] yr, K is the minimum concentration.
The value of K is 243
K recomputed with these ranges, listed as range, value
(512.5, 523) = 295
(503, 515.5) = 309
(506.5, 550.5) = 265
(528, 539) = 267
